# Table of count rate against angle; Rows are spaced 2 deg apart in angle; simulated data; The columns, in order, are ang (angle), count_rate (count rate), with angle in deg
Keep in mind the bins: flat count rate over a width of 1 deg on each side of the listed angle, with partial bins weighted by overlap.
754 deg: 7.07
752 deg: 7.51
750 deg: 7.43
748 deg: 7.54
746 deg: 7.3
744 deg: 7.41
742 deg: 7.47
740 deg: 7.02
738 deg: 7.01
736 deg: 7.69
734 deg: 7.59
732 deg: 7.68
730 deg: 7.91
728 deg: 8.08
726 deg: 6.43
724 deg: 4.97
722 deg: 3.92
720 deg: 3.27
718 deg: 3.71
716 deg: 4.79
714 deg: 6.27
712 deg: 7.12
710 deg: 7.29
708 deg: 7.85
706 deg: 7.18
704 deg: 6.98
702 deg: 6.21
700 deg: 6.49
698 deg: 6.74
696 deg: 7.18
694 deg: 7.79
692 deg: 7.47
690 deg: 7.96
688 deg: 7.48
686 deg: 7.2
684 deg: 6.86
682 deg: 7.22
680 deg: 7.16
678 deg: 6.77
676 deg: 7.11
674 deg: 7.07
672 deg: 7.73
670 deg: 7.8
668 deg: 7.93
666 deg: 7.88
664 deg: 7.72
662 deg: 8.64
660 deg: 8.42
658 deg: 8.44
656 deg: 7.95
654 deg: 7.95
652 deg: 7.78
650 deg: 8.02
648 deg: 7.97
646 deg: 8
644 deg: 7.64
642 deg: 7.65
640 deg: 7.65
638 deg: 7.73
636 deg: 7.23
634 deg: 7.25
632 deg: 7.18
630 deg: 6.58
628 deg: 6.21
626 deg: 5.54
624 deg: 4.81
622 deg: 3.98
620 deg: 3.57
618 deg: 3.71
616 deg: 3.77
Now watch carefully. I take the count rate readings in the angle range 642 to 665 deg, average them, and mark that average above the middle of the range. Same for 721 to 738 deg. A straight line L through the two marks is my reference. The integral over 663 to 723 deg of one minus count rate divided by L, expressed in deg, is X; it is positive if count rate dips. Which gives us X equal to 4.9 deg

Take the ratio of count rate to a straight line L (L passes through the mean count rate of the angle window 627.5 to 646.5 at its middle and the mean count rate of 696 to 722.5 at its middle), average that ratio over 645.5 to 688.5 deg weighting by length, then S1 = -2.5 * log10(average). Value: -0.13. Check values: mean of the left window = 7.32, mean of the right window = 6.07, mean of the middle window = 7.69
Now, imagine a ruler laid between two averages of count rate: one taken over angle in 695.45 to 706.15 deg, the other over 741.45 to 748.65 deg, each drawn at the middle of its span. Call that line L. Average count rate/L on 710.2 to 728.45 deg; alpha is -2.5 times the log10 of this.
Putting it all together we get 0.29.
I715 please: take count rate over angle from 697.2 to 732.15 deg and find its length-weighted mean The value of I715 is 6.23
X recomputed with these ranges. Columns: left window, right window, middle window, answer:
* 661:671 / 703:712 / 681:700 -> 0.77 deg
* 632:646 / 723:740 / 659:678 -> -0.87 deg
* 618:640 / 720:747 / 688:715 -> -2.34 deg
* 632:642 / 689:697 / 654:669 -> -1.22 deg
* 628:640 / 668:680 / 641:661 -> -2.08 deg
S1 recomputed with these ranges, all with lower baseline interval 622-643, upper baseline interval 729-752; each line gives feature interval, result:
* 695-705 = 0.07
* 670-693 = -0.04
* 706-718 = 0.12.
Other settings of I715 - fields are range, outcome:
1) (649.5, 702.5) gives 7.52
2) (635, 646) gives 7.62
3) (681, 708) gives 7.16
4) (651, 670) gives 8.06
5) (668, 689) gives 7.27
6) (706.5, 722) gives 5.68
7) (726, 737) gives 7.67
